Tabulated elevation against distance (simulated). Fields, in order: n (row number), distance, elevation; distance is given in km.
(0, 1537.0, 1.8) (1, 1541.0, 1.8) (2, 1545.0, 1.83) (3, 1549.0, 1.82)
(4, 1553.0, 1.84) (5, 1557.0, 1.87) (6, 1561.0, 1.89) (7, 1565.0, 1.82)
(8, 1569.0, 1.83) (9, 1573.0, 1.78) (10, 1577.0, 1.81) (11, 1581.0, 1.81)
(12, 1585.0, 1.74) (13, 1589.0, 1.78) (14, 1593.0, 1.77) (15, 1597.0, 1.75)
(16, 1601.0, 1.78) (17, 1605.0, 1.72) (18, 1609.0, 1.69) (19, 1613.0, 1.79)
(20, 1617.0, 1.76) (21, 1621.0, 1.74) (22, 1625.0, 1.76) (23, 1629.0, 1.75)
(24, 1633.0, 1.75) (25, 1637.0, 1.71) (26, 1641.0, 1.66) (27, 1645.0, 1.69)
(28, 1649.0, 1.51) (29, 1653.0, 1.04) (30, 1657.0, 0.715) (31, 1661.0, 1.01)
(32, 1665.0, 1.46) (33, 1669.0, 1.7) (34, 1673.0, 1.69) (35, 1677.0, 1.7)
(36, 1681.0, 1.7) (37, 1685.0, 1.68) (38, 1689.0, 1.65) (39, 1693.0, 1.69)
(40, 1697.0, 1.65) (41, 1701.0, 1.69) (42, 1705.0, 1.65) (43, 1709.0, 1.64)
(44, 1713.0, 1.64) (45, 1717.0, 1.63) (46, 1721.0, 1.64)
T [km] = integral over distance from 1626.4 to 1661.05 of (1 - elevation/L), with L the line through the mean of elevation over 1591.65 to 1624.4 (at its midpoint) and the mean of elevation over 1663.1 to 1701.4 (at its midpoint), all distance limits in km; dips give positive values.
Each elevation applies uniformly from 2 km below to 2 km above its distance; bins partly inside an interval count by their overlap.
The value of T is 5.2 km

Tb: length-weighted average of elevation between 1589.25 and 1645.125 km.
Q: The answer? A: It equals 1.74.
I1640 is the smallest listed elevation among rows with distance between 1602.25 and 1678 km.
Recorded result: 0.715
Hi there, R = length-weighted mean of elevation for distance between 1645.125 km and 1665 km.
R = 1.17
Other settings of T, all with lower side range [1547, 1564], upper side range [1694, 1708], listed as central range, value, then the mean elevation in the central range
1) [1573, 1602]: 0.5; 1.78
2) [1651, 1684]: 6.2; 1.39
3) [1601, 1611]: 0.4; 1.72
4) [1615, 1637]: 0.2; 1.75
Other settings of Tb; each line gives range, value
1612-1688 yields 1.57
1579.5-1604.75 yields 1.77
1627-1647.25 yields 1.71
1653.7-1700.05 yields 1.5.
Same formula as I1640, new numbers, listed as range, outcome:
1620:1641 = 1.66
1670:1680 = 1.69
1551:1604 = 1.74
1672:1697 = 1.65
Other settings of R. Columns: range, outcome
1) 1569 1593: 1.79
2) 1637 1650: 1.64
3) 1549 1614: 1.79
